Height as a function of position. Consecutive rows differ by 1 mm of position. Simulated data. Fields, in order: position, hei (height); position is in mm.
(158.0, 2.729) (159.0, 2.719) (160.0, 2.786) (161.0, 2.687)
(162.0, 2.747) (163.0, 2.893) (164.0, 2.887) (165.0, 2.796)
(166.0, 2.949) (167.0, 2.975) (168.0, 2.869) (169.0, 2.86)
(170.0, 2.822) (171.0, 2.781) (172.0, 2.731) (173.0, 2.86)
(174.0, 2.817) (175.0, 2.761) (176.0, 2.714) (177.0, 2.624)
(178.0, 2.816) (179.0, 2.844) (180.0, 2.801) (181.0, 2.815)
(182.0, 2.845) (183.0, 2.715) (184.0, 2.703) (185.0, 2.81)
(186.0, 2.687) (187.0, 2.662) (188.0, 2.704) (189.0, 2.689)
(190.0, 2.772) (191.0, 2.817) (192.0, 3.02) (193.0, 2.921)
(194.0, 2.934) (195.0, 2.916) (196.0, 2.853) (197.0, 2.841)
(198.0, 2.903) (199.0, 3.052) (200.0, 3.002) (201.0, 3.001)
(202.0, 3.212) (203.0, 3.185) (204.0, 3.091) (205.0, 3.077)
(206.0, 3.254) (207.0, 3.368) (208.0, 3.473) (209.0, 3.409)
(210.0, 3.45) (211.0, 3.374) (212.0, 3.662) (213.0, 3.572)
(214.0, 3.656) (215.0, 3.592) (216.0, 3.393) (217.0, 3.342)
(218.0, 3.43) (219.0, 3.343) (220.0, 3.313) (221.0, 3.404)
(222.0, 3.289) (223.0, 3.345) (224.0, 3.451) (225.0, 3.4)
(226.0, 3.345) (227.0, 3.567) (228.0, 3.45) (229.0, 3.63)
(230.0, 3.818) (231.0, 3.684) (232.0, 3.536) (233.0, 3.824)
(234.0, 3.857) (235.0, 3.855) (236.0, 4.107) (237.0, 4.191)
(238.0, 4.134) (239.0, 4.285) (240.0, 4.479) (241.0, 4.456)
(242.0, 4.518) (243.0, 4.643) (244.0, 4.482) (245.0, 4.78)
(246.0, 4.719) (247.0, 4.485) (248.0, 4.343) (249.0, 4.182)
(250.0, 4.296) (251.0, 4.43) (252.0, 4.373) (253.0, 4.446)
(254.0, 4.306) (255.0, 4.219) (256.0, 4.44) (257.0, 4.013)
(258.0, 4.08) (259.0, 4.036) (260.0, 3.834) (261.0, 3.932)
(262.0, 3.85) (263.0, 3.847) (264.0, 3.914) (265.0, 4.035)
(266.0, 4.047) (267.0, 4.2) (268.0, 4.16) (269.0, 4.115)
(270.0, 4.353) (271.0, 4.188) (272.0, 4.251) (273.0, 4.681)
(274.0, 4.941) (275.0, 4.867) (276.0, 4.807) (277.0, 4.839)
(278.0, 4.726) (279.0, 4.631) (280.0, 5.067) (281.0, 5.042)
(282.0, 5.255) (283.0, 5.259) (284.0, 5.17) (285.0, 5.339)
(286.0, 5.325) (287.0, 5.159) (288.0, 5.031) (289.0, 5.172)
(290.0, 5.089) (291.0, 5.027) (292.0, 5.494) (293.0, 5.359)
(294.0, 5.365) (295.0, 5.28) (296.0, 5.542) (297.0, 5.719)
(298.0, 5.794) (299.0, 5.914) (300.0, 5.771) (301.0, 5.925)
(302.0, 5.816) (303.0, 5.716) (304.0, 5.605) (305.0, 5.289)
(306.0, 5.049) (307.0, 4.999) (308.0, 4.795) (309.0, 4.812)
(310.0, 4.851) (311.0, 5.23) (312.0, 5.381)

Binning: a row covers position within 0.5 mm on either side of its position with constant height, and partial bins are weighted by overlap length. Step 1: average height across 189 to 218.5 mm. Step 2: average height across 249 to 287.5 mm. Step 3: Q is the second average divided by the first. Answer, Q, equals 1.4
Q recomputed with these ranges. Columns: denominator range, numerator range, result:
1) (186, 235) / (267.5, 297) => 1.52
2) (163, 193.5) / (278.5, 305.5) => 1.92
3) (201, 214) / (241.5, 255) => 1.33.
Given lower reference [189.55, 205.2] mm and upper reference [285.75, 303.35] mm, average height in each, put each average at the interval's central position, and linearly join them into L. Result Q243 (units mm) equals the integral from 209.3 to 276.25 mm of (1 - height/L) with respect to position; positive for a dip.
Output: 2.1 mm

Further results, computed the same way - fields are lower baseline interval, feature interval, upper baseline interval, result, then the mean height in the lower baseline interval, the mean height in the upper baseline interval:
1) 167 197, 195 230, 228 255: 2.0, 2.8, 4.21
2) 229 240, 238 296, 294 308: 1.5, 3.94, 5.54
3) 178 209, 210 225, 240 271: 0.0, 2.94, 4.25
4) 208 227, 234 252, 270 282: -1.6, 3.44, 4.74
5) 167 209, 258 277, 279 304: 2.3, 2.9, 5.39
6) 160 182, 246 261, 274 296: 0.7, 2.81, 5.12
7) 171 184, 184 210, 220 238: 1.0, 2.78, 3.64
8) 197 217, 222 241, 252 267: -0.6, 3.29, 4.09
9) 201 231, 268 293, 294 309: 0.4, 3.41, 5.49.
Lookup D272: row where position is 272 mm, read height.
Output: 4.251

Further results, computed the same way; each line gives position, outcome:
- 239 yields 4.285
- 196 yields 2.853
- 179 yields 2.844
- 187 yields 2.662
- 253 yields 4.446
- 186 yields 2.687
